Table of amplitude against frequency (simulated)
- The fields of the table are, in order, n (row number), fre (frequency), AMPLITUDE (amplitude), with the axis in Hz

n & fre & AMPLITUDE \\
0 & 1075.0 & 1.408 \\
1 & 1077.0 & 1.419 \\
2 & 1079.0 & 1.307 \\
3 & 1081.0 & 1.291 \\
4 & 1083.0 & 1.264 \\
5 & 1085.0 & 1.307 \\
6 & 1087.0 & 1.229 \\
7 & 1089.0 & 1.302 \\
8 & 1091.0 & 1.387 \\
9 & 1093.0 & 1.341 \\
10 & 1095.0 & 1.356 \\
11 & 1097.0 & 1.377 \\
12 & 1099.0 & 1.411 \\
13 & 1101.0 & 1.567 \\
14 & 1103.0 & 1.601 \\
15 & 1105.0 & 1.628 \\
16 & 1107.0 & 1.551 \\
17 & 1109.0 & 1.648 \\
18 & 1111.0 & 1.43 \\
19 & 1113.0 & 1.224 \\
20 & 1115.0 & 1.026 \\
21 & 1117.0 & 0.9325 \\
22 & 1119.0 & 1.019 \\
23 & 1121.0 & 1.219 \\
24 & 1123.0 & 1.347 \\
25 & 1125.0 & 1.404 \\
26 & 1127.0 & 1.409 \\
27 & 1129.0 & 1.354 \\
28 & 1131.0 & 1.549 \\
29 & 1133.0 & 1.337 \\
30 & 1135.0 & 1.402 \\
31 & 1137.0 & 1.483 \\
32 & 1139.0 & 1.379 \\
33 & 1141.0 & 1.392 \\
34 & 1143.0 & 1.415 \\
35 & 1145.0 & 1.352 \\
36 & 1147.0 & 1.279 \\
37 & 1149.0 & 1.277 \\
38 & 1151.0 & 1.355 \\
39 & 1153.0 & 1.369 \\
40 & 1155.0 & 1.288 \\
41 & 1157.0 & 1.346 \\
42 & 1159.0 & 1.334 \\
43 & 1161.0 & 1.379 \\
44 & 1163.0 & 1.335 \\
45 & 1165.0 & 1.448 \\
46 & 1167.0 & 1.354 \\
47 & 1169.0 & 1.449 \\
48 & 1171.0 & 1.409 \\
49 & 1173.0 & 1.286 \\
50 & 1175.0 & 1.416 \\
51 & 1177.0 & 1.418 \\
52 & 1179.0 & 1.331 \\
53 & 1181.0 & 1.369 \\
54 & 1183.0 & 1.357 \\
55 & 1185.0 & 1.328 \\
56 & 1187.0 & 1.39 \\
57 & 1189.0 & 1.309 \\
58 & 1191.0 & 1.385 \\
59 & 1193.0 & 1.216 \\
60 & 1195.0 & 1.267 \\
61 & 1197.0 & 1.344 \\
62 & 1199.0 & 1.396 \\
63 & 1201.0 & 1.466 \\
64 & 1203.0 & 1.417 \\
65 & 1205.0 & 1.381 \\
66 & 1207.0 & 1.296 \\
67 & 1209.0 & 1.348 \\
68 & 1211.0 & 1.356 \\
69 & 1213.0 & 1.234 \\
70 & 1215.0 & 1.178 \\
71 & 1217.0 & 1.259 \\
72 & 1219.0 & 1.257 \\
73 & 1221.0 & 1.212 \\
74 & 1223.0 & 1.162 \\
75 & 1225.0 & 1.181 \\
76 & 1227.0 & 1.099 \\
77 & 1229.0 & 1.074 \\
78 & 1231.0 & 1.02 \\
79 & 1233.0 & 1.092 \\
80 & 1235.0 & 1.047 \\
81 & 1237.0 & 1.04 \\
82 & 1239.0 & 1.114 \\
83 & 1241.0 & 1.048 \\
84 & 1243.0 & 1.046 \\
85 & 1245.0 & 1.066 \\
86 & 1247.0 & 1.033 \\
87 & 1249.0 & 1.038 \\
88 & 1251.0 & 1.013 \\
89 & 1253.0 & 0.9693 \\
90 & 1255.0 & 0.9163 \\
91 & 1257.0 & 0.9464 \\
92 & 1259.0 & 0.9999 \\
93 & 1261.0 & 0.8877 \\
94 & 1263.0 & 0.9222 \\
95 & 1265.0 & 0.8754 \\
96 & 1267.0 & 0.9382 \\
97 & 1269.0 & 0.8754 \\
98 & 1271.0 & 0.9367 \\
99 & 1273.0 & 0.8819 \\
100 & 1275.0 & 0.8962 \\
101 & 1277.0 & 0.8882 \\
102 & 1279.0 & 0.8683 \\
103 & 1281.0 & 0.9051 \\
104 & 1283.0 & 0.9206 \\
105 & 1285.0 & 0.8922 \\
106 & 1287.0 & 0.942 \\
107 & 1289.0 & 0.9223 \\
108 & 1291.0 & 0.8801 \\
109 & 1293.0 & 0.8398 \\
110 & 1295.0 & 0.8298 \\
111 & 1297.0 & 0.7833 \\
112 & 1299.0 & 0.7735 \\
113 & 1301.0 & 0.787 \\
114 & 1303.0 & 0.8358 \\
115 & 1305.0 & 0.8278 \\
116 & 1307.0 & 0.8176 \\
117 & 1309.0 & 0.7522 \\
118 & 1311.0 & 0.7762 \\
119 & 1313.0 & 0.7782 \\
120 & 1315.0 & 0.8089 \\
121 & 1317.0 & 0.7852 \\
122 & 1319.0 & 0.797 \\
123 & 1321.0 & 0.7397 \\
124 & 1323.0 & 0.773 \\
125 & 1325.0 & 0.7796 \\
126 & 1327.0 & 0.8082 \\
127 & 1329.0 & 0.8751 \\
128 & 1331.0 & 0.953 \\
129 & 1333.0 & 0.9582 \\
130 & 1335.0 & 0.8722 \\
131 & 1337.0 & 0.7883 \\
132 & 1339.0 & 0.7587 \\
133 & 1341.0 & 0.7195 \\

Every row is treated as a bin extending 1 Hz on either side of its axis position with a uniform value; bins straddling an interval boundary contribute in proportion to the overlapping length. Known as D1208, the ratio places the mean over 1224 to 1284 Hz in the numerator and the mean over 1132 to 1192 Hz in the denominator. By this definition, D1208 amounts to 0.7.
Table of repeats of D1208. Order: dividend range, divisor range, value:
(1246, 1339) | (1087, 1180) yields 0.64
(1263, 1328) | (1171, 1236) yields 0.66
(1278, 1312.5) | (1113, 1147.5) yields 0.64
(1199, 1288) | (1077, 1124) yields 0.80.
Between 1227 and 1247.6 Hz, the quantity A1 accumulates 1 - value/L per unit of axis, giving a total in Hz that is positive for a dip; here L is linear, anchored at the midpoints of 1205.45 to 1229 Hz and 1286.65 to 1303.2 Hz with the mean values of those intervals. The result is 1.3 Hz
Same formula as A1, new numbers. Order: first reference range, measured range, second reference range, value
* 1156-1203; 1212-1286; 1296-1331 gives 3.6 Hz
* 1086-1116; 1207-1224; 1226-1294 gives -2.6 Hz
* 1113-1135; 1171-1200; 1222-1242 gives -4.5 Hz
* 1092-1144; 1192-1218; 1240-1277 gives -4.7 Hz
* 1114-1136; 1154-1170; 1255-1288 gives -2.5 Hz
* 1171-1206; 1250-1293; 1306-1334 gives 4.1 Hz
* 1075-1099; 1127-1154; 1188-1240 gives -1.9 Hz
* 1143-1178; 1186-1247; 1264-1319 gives -4.0 Hz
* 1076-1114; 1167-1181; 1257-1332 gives -2.3 Hz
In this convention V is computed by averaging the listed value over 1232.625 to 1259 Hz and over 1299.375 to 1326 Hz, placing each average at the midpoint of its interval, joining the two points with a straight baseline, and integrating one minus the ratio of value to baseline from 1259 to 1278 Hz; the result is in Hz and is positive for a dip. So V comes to 0.8 Hz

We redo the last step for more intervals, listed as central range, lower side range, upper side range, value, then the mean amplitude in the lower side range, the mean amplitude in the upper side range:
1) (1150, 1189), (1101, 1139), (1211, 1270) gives -3.9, 1.37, 1.06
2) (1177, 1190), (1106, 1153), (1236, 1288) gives -1.9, 1.34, 0.956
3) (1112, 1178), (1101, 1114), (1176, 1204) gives 5.0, 1.52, 1.36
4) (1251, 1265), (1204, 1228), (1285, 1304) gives 1.2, 1.25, 0.846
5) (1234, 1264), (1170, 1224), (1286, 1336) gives 2.5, 1.33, 0.828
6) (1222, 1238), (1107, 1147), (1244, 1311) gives -0.8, 1.34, 0.897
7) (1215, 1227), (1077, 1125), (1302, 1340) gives -1.7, 1.34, 0.815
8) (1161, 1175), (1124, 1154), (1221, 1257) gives -1.0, 1.38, 1.06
